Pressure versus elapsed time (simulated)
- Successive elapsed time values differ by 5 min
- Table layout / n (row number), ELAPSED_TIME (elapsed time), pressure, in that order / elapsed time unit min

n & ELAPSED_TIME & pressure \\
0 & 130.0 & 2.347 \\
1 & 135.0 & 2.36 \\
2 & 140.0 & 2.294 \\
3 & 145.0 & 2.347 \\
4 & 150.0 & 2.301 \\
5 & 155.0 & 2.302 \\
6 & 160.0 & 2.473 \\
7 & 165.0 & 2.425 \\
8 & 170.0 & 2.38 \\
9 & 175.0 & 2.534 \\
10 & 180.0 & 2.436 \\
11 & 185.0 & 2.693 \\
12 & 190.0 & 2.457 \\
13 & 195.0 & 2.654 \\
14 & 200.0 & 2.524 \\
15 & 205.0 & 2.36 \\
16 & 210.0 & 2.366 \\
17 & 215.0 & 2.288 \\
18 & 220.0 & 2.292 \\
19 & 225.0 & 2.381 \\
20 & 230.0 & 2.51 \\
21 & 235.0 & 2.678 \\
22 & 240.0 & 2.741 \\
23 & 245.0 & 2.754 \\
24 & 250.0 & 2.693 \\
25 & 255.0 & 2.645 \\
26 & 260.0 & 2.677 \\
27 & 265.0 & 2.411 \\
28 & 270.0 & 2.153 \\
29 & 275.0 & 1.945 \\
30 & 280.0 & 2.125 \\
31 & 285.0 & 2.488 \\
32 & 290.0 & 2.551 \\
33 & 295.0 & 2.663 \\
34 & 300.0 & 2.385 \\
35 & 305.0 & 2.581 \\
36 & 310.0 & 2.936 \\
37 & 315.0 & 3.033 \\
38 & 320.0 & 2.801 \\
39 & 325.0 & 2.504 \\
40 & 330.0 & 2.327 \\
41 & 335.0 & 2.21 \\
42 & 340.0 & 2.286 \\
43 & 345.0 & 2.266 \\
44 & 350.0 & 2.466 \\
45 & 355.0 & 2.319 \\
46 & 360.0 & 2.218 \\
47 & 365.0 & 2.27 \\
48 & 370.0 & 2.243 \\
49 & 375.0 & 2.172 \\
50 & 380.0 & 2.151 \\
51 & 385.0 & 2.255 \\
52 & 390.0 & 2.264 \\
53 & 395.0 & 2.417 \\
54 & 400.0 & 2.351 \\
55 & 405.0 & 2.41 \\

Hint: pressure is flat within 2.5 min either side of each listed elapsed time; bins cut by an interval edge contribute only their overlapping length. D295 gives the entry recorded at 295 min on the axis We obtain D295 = 2.663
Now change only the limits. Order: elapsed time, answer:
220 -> 2.292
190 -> 2.457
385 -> 2.255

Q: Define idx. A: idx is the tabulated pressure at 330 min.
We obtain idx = 2.327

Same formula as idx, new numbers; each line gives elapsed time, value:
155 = 2.302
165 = 2.425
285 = 2.488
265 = 2.411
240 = 2.741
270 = 2.153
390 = 2.264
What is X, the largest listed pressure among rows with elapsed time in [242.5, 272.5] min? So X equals 2.754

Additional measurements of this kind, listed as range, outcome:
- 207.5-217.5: 2.366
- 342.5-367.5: 2.466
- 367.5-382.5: 2.243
